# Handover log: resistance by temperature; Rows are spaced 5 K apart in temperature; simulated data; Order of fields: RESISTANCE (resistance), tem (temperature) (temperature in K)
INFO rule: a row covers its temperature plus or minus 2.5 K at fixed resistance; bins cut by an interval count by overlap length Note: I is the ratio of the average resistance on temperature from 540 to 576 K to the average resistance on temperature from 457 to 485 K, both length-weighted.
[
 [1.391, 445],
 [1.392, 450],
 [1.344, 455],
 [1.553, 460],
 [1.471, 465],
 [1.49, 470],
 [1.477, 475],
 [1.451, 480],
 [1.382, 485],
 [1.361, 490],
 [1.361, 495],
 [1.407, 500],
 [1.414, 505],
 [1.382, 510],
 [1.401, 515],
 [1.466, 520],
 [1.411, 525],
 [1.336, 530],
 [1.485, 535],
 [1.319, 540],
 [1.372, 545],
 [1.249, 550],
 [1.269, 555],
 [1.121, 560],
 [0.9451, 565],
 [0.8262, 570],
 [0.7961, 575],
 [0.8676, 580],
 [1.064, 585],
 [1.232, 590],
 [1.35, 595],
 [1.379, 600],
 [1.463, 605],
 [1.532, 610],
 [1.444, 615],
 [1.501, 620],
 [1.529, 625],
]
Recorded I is 0.8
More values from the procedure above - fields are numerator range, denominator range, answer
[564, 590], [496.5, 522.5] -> 0.66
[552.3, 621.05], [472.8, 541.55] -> 0.85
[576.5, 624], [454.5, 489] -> 0.90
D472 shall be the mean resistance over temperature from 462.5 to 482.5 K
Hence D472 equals 1.47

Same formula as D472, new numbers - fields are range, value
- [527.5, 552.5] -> 1.35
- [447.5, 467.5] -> 1.44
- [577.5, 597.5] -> 1.13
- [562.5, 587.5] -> 0.9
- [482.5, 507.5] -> 1.39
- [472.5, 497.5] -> 1.41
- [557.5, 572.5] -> 0.964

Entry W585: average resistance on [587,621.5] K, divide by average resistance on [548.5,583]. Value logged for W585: 1.40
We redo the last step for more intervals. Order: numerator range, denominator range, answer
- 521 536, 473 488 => 0.98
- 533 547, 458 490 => 0.95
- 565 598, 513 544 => 0.73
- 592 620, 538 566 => 1.17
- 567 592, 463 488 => 0.66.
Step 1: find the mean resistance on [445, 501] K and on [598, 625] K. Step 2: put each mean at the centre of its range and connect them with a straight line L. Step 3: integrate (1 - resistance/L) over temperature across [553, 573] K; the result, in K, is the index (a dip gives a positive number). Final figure 5.9 K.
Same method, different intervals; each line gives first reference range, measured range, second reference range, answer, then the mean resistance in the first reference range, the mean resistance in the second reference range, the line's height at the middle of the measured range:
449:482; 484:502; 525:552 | 0.6 K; 1.46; 1.36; 1.42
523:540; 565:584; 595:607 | 7.3 K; 1.4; 1.4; 1.4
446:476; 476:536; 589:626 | 1.7 K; 1.45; 1.43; 1.44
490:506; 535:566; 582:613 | 2.5 K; 1.39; 1.33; 1.36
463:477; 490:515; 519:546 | 0.8 K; 1.48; 1.4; 1.44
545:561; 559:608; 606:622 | 9.5 K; 1.25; 1.49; 1.37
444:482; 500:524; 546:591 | -2.9 K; 1.45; 1.05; 1.26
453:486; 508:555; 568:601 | -4.9 K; 1.46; 1.06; 1.25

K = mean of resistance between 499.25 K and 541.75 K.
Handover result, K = 1.4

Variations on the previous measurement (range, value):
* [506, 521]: 1.41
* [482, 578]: 1.28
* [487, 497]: 1.36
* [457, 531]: 1.43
